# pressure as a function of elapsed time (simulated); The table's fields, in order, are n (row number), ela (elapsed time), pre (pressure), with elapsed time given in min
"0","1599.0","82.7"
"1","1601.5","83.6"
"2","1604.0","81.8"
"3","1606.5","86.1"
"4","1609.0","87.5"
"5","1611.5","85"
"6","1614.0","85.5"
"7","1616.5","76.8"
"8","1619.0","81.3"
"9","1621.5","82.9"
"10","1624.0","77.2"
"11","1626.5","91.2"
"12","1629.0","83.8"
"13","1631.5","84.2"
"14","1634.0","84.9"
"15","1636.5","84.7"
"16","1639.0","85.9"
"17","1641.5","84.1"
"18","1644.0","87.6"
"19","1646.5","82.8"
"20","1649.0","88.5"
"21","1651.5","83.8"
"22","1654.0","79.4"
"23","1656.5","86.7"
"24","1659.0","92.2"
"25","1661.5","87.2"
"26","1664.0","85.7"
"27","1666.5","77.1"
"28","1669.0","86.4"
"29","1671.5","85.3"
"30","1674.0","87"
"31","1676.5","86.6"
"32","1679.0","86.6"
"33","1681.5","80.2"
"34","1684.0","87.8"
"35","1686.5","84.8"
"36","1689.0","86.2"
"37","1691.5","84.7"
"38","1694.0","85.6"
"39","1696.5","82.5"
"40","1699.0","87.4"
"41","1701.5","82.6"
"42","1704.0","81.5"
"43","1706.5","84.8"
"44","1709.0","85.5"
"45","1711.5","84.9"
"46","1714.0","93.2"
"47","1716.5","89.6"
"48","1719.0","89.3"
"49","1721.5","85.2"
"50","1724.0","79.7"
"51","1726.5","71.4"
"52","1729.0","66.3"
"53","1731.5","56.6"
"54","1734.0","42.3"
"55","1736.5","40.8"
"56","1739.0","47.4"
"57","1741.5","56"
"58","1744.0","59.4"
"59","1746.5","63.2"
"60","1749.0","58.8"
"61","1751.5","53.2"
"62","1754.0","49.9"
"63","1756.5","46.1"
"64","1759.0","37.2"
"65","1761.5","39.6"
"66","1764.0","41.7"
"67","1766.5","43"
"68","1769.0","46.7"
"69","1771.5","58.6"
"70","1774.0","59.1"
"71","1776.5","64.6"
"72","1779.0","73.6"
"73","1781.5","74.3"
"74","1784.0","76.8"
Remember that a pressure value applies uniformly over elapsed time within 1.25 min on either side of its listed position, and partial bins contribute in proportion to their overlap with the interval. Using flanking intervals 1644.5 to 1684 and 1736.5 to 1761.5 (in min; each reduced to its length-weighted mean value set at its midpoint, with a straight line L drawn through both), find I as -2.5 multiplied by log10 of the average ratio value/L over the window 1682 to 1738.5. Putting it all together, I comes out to -0.171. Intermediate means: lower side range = 85.2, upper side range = 51.1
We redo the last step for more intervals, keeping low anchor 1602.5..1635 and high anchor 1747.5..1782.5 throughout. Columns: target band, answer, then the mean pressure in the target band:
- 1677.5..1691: -0.21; 85.1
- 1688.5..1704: -0.24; 84.5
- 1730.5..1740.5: 0.26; 46.8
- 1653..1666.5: -0.14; 85.5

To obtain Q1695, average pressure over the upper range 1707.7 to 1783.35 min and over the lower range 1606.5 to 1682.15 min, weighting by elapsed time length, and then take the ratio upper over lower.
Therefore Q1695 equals 0.73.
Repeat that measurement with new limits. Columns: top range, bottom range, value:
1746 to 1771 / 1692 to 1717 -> 0.56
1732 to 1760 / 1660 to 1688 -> 0.60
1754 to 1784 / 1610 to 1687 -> 0.64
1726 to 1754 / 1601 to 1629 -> 0.66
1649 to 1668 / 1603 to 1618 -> 1.01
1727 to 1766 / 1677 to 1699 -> 0.60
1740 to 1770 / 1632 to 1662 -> 0.58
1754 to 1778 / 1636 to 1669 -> 0.57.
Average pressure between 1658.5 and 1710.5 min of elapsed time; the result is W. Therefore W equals 85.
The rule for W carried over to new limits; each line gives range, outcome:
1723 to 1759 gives 55.7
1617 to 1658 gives 84.2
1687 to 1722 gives 85.9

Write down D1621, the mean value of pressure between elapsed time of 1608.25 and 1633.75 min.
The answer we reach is 83.5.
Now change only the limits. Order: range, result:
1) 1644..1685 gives 85.3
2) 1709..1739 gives 72.1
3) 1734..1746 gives 50.8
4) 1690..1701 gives 84.9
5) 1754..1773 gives 45.2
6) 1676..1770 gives 69.1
